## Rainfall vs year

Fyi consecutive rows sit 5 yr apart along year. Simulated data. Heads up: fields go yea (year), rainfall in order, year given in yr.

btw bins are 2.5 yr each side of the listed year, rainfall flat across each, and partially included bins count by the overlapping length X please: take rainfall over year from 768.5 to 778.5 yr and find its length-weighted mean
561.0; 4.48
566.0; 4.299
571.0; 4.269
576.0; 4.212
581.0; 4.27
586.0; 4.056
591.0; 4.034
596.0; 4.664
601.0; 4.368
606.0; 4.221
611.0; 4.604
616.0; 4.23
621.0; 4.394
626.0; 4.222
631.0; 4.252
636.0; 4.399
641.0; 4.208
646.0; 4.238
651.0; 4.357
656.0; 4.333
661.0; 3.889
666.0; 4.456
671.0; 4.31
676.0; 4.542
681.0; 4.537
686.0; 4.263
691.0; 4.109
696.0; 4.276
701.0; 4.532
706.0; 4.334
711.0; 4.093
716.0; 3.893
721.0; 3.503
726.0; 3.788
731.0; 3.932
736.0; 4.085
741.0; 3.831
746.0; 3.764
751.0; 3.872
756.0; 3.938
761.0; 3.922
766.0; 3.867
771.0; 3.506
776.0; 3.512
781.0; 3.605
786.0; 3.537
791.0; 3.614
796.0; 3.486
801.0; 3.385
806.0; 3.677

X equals 3.51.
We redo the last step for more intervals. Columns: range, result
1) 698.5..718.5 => 4.21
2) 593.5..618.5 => 4.42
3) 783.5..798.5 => 3.55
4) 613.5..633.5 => 4.27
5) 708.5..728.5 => 3.82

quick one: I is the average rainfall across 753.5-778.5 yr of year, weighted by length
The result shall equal 3.75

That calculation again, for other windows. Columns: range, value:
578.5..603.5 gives 4.28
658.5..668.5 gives 4.17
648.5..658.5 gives 4.35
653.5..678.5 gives 4.31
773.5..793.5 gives 3.57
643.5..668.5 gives 4.25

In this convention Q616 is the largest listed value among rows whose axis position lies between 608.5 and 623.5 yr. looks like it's 4.604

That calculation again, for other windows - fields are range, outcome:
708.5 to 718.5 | 4.093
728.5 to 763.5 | 4.085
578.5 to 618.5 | 4.664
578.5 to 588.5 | 4.27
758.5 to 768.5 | 3.922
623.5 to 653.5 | 4.399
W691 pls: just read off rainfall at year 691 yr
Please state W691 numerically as 4.109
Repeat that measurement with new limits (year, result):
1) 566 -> 4.299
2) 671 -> 4.31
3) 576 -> 4.212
